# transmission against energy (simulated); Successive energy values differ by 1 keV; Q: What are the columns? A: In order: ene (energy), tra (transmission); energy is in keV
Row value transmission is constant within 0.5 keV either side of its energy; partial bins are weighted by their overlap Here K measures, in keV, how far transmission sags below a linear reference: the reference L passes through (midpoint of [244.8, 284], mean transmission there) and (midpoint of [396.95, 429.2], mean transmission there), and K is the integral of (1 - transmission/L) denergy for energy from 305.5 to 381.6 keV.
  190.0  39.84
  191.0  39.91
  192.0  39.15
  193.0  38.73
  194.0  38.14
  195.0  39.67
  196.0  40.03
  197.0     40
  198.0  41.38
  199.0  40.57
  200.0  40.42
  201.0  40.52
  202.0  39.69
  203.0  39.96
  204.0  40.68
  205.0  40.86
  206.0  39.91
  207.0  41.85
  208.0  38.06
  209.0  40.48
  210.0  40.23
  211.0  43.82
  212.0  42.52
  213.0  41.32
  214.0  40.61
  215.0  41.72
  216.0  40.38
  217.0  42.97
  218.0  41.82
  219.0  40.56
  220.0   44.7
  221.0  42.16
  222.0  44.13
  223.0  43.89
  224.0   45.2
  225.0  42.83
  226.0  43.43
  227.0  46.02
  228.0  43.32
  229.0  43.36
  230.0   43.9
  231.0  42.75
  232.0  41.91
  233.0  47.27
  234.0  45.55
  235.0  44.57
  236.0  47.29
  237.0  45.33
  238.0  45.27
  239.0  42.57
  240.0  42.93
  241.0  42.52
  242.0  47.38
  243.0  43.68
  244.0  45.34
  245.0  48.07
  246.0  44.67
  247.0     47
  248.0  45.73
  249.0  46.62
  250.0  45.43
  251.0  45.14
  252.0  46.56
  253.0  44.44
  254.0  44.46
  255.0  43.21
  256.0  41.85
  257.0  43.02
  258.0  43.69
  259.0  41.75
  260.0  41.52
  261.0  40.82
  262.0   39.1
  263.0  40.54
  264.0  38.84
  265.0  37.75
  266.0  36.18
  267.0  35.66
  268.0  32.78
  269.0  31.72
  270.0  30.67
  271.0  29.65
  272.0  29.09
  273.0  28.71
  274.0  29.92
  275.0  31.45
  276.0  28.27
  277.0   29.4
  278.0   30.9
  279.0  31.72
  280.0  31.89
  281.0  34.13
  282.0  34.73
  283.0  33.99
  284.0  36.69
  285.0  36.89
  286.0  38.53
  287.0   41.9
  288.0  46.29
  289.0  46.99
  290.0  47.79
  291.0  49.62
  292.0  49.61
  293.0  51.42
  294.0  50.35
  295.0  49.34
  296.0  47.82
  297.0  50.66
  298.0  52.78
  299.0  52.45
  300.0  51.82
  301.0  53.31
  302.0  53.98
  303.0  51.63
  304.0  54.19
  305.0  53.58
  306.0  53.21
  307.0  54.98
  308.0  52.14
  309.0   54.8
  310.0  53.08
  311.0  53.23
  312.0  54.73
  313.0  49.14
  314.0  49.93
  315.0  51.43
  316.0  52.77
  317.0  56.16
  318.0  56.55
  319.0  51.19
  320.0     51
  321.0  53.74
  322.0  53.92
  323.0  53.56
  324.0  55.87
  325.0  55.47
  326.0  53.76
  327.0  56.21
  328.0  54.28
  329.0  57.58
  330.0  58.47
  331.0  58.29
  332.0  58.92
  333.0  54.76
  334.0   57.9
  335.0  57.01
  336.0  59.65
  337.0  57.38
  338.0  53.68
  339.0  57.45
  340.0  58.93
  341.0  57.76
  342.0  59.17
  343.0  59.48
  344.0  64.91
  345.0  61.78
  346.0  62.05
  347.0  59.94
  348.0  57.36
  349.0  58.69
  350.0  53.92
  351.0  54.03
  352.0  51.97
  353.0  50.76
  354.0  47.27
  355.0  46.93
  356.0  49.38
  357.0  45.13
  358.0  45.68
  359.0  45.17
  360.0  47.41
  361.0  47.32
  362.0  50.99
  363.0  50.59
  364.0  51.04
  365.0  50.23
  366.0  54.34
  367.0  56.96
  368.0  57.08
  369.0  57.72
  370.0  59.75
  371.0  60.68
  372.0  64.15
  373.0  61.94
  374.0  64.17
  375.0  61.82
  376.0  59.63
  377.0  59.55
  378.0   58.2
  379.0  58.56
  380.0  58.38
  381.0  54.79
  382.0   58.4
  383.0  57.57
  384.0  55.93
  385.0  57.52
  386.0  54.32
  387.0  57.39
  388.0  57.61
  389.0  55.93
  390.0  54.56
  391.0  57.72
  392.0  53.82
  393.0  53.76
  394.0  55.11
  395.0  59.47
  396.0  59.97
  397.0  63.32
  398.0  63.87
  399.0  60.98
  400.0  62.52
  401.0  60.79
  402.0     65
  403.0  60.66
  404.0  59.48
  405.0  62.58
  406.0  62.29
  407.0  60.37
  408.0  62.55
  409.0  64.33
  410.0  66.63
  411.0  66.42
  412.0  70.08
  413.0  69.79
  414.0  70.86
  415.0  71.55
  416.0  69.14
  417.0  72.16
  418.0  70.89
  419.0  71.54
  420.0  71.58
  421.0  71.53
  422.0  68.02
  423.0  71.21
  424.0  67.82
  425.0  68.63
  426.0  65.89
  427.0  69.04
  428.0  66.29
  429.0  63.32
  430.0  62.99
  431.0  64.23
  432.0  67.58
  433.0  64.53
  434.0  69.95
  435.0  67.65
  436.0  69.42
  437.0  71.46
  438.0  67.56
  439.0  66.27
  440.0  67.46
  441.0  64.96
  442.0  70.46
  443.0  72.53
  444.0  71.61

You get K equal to -3.5 keV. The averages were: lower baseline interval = 37.9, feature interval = 55.2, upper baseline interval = 66.5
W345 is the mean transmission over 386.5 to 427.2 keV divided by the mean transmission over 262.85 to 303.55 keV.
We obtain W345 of 1.6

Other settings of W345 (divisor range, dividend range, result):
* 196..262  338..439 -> 1.40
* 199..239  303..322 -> 1.25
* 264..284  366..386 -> 1.82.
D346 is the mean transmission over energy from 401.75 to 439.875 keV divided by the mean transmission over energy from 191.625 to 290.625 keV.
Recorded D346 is 1.65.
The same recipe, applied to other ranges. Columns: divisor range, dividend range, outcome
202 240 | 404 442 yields 1.58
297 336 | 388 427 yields 1.19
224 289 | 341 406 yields 1.41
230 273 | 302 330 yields 1.29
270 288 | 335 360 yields 1.65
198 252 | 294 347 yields 1.27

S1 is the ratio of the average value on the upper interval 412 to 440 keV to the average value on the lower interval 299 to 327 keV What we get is 1.29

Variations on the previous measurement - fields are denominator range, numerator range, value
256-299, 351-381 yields 1.39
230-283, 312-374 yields 1.38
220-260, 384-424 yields 1.42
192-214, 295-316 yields 1.30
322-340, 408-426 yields 1.23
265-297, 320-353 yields 1.51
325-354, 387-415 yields 1.08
